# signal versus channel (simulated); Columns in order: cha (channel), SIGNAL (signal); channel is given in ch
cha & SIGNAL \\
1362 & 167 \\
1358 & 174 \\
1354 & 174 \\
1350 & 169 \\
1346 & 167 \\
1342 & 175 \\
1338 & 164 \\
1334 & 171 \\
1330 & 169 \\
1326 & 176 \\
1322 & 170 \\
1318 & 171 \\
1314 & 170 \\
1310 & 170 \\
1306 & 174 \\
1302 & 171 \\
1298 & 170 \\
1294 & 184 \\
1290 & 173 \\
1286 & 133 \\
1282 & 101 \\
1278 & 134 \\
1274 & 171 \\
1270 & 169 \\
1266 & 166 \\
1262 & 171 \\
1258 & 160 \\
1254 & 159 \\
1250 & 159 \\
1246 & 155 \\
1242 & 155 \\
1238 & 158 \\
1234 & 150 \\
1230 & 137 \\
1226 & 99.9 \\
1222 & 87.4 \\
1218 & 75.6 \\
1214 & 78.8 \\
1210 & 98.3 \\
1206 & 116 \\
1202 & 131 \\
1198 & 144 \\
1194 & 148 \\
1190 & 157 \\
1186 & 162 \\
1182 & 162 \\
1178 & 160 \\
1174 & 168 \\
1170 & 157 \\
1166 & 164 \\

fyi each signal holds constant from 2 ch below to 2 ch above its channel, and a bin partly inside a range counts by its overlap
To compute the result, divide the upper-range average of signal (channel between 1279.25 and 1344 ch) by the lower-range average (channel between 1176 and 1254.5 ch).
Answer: 1.23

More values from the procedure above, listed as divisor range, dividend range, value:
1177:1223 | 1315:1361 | 1.35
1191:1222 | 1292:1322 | 1.53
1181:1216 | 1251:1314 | 1.22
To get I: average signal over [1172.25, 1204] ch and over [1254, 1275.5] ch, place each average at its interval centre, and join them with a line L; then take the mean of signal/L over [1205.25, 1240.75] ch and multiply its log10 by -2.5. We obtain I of 0.39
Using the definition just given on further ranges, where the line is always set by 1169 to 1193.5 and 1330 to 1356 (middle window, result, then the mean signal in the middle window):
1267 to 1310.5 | 0.053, 159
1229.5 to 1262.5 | 0.054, 156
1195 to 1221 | 0.438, 108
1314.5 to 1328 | -0.022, 172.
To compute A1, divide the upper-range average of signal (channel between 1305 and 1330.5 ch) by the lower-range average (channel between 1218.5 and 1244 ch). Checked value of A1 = 1.3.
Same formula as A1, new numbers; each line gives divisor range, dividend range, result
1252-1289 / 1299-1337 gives 1.12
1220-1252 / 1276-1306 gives 1.12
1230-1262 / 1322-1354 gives 1.09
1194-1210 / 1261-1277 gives 1.30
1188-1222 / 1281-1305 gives 1.36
